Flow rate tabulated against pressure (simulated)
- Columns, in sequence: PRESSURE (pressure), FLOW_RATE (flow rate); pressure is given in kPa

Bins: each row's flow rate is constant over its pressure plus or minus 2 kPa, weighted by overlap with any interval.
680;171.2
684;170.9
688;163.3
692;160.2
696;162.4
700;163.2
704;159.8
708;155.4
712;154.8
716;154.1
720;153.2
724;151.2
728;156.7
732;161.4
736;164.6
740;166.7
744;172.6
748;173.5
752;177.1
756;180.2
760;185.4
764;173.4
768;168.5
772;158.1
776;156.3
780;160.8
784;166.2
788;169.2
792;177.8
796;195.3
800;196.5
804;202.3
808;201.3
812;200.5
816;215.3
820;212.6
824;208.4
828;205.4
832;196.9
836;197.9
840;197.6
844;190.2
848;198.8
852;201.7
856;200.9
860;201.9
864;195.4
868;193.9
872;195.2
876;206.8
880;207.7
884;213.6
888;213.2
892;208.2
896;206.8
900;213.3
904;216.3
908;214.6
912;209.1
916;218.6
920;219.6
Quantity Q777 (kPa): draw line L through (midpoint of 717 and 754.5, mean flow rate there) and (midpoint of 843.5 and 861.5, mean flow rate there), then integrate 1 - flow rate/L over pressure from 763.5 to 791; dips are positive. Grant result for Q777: 1.86 kPa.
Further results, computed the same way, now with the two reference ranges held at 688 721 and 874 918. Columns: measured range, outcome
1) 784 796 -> 0.4 kPa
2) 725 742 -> 0.5 kPa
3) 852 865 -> 0.1 kPa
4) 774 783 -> 1.0 kPa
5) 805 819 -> -1.3 kPa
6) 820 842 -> -1.0 kPa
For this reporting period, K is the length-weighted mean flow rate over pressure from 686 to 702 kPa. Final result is 162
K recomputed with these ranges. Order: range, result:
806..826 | 208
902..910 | 215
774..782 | 159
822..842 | 201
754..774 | 173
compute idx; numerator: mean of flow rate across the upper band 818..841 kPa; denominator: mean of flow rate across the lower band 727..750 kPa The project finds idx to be 1.2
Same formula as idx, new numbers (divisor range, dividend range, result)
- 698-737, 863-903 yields 1.31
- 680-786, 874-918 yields 1.29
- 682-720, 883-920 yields 1.33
